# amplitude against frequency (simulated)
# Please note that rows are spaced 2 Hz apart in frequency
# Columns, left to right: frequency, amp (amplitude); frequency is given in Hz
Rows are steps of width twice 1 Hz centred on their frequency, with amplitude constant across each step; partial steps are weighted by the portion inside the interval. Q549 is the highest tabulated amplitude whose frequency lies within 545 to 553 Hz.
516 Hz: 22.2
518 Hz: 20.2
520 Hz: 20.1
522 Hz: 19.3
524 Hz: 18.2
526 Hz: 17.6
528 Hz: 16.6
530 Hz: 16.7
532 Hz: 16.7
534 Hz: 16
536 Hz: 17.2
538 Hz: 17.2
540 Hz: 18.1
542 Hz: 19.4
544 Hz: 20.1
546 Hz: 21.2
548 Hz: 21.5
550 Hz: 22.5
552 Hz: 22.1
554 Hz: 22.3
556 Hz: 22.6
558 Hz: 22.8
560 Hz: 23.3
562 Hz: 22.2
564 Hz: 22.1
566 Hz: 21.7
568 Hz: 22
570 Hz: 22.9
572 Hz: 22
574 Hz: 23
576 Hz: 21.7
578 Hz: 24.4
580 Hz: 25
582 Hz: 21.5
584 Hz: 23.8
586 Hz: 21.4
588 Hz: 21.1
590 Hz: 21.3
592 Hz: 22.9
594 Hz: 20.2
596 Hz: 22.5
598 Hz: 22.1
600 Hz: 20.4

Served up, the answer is 22.5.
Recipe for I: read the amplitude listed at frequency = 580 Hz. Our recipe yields 25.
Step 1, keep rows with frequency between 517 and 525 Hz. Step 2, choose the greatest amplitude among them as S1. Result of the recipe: 20.2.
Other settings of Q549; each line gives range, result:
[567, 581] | 25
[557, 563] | 23.3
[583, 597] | 23.8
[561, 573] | 22.9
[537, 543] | 19.4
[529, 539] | 17.2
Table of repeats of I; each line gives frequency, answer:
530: 16.7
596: 22.5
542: 19.4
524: 18.2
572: 22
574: 23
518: 20.2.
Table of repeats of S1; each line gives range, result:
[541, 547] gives 21.2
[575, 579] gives 24.4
